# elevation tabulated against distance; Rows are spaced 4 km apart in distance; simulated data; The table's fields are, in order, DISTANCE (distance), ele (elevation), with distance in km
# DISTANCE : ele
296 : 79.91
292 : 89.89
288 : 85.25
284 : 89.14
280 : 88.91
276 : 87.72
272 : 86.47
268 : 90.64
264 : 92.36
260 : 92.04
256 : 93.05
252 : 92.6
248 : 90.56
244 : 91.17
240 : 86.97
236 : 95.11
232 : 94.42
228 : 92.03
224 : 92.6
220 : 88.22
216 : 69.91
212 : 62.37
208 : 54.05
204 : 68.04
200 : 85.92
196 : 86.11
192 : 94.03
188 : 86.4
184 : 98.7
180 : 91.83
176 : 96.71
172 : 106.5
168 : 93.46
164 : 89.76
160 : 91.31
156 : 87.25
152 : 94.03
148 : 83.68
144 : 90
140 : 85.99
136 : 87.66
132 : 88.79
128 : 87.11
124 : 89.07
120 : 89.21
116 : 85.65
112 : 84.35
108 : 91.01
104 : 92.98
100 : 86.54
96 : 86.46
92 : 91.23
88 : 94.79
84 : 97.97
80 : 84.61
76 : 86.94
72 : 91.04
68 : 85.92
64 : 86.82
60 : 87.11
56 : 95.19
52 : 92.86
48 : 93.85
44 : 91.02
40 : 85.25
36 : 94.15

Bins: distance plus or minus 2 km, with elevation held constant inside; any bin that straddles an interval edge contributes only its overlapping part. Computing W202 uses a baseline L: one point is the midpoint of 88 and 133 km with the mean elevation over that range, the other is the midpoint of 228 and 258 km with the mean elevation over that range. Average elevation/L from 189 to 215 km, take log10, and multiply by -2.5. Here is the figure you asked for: 0.20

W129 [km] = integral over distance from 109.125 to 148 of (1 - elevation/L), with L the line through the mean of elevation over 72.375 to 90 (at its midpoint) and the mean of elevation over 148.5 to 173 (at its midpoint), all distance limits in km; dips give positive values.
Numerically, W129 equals 1.9 km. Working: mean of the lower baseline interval 91.1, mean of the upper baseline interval 92.6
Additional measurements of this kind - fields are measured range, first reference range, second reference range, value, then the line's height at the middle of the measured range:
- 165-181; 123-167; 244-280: -1.4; 89.2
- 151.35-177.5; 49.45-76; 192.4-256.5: -2.4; 86.1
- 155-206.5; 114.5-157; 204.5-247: -3.0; 85.2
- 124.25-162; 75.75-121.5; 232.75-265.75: 0.7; 90.1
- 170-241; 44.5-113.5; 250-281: 3.4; 90.4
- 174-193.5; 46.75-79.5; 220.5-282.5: -0.6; 90.5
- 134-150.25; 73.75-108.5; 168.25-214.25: 0.1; 87.5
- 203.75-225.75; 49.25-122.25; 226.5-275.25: 4.4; 91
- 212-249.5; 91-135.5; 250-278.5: 1.1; 90.1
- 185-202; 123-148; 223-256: 0.3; 90.1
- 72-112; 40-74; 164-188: 0.8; 91.8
